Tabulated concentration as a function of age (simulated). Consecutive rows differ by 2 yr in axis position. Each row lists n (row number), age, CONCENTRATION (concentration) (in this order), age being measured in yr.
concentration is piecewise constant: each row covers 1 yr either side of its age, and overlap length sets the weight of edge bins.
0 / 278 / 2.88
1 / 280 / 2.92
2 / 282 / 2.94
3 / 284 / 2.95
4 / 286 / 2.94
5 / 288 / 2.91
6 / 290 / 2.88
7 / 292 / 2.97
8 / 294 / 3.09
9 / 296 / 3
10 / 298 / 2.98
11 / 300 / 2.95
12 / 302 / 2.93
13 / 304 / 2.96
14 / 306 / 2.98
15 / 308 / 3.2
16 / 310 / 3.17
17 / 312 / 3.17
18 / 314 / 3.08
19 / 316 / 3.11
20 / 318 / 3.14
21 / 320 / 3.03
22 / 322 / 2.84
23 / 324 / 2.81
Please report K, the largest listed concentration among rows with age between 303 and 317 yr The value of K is 3.2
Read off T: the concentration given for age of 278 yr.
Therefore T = 2.88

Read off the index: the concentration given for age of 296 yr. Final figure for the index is 3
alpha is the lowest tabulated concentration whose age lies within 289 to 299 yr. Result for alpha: 2.88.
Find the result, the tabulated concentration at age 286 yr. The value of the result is 2.94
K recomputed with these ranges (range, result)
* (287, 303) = 3.09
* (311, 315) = 3.17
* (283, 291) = 2.95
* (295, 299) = 3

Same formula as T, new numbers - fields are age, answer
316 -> 3.11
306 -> 2.98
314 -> 3.08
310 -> 3.17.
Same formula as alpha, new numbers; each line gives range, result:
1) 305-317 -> 2.98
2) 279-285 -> 2.92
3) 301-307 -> 2.93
